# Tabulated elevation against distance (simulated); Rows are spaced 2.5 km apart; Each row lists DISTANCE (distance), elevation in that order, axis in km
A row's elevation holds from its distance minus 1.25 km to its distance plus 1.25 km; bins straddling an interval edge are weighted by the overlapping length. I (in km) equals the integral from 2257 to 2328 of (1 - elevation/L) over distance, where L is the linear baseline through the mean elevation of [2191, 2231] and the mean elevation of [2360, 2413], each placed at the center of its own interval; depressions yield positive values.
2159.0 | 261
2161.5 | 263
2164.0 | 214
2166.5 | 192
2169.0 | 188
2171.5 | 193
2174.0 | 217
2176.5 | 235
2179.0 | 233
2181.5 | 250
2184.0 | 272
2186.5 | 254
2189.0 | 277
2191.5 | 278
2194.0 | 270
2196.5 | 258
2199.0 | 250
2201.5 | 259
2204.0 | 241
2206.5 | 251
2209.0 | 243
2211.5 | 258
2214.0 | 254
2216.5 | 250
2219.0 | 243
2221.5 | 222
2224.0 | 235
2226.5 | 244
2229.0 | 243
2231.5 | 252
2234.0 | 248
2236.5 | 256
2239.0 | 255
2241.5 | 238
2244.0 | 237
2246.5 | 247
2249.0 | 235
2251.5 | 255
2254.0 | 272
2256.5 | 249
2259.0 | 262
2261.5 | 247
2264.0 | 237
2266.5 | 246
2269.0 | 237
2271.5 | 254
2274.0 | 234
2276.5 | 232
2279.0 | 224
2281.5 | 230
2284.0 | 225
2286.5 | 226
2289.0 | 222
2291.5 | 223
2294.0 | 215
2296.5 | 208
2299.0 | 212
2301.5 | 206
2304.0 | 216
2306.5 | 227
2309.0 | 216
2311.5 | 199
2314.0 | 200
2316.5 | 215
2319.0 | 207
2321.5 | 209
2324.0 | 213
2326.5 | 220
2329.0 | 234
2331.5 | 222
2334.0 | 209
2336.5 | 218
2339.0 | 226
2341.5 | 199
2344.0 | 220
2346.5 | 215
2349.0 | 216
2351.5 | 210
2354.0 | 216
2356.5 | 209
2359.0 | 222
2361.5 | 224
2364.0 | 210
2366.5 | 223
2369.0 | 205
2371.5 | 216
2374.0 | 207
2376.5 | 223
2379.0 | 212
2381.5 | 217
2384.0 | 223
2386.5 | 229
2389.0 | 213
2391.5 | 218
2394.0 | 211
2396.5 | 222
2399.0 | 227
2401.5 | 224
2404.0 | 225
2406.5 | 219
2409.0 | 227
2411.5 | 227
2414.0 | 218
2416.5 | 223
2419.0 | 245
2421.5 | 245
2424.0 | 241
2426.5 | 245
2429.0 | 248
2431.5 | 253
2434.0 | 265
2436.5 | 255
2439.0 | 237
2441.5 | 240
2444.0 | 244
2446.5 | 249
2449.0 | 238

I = 3.5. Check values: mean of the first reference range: 249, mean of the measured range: 224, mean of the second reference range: 219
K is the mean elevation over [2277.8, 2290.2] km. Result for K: 225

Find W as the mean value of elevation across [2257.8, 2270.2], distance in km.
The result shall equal 246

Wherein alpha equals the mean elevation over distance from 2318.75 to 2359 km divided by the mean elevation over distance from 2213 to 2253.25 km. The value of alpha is 0.88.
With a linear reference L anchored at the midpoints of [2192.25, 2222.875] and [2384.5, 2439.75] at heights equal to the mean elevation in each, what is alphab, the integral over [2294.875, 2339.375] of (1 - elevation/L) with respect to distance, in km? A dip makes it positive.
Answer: 4.9 km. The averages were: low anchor 250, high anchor 232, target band 214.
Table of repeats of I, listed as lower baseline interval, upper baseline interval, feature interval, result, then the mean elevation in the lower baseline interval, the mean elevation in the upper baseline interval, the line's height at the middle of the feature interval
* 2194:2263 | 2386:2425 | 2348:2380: 2.2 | 249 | 226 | 231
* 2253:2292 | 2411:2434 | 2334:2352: 1.9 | 239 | 240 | 239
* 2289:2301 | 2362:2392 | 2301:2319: 0.3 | 215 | 216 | 215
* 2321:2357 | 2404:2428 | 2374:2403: 0.9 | 216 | 232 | 226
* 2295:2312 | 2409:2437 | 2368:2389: 1.3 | 213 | 241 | 231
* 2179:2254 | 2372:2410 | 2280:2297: 1.2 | 251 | 220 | 238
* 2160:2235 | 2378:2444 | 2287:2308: 1.9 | 243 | 231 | 238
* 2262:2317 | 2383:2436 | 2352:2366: 0.7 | 223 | 231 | 228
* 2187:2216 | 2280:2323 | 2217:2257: -0.5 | 258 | 215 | 243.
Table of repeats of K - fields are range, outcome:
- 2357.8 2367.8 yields 220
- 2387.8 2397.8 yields 216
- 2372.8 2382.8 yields 215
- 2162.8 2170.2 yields 198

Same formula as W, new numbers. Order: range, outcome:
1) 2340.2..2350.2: 213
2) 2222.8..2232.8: 244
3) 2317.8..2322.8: 208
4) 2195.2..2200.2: 254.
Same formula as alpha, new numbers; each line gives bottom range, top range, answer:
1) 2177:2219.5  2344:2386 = 0.85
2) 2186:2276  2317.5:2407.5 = 0.87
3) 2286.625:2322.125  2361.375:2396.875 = 1.02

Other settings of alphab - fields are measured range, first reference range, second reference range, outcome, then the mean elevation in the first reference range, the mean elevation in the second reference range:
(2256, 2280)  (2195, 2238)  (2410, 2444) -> 0.4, 248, 242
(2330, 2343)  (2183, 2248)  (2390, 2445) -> 1.4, 251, 234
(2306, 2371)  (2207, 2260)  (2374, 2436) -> 5.9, 248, 229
